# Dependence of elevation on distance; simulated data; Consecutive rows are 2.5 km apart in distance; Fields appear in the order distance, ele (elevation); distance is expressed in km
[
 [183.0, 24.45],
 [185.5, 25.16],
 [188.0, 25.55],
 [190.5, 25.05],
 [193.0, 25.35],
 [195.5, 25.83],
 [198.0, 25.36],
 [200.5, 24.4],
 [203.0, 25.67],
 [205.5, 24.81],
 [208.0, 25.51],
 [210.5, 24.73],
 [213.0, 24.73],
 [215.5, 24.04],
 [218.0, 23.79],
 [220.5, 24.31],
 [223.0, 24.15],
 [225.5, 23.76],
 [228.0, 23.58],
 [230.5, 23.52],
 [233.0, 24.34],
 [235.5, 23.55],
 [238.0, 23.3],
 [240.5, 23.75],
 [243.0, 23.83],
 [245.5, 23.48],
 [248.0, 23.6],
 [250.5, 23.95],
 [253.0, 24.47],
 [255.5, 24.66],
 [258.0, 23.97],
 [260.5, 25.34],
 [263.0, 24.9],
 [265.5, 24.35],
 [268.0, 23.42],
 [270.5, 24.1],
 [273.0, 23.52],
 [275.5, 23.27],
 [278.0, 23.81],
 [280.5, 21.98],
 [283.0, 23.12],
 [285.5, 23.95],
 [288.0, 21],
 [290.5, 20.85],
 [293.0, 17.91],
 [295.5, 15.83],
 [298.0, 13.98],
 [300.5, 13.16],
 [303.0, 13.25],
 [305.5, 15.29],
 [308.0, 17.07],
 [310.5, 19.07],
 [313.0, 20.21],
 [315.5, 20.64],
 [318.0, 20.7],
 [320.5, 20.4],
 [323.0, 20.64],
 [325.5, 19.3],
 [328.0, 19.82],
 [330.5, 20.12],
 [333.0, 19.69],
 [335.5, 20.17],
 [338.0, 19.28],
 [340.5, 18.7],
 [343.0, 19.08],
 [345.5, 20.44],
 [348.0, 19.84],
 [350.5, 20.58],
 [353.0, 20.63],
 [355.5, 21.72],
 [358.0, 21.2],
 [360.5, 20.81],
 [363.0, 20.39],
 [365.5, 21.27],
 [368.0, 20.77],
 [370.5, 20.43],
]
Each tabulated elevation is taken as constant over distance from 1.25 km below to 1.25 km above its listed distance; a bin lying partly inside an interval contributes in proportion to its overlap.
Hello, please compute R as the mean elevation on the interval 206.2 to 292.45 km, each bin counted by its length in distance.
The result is 23.7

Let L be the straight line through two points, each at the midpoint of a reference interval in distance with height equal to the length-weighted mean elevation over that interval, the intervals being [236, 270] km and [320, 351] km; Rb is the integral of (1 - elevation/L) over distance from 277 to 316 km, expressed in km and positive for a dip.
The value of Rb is 5.6 km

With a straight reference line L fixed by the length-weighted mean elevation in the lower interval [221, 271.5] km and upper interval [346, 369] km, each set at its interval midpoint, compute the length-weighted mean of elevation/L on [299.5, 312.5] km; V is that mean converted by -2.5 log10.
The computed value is 0.37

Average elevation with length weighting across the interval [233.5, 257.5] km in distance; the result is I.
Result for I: 23.9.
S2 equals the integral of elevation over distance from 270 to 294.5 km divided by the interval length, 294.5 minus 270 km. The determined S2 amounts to 22.2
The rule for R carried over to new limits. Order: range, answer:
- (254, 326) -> 20.7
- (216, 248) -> 23.8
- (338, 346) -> 19.3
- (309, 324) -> 20.2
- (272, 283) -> 23.1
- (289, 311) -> 16.2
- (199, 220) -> 24.7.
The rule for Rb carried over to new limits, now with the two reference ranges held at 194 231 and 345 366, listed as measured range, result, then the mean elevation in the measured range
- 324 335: 0.9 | 19.8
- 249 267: -0.9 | 24.5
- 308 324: 1.3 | 20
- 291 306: 4.8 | 15.2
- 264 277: -0.4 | 23.8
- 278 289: 0.0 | 22.7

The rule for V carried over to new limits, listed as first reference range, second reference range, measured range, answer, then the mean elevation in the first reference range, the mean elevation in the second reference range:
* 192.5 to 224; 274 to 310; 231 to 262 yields -0.09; 24.8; 18.9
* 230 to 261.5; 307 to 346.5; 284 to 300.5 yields 0.16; 24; 19.7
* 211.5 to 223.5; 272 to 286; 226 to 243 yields 0.01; 24.2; 23.2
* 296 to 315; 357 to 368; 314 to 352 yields -0.09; 16.2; 20.9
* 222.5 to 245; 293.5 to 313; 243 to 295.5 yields -0.18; 23.7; 15.8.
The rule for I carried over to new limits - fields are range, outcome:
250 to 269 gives 24.4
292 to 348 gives 18.4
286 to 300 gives 18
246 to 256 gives 24.1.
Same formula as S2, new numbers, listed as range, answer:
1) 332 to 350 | 19.6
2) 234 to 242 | 23.6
